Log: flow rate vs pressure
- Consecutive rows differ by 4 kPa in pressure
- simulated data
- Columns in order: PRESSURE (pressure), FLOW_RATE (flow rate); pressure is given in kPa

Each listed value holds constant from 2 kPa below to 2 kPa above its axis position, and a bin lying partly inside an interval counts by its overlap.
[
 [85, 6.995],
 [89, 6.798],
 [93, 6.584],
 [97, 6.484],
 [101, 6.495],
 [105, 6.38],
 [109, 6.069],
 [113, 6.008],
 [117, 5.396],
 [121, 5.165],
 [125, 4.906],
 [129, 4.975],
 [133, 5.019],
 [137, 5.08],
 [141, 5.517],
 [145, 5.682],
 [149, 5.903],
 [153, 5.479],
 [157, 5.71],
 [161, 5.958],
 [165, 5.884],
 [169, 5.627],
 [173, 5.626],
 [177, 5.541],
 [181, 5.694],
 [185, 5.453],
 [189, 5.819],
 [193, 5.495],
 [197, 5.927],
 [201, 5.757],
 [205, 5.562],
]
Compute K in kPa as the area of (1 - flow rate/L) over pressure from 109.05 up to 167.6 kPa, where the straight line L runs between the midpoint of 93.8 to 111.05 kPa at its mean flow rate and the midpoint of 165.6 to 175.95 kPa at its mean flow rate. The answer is 4.8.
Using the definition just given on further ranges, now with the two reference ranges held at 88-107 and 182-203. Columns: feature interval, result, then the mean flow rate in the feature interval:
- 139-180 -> 2.0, 5.69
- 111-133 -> 3.7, 5.27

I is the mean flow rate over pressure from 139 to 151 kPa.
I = 5.7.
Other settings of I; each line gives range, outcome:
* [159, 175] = 5.77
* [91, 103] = 6.52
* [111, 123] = 5.52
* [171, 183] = 5.62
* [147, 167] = 5.79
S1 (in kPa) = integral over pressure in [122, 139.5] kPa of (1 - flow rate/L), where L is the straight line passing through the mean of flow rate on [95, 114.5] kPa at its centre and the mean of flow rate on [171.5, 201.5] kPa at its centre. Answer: 3.1 kPa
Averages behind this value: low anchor 6.29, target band 5.02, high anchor 5.66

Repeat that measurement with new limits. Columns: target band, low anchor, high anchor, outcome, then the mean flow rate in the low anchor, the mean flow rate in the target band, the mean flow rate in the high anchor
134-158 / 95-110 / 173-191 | 1.7 kPa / 6.38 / 5.53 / 5.63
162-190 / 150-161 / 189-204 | 0.2 kPa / 5.69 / 5.67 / 5.73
